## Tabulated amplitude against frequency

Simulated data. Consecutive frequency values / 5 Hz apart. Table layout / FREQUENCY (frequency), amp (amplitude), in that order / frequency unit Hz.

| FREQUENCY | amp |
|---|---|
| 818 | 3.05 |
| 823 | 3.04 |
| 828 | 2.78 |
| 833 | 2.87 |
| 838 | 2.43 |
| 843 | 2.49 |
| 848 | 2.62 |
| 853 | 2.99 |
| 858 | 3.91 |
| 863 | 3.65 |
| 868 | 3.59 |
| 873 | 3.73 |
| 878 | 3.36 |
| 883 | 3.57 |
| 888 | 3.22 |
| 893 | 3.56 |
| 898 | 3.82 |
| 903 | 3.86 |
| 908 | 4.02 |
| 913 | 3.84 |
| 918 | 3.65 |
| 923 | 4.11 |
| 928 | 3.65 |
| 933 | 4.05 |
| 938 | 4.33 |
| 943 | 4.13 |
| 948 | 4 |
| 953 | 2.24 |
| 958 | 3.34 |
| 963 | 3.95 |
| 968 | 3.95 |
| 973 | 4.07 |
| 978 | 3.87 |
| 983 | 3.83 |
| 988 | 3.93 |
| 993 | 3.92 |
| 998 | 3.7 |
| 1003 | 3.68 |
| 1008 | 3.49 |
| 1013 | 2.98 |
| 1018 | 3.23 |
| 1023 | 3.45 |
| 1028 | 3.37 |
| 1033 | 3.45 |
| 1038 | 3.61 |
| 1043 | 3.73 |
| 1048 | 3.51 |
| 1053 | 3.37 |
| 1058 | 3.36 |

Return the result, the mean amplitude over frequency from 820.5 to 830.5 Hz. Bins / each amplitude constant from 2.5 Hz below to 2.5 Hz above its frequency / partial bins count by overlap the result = 2.91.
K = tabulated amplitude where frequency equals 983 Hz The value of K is 3.83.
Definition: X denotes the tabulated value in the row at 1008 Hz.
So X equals 3.49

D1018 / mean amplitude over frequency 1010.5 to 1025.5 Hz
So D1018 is 3.22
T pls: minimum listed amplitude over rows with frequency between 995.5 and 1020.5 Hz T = 2.98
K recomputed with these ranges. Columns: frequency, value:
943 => 4.13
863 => 3.65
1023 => 3.45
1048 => 3.51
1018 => 3.23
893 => 3.56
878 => 3.36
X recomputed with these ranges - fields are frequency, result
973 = 4.07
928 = 3.65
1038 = 3.61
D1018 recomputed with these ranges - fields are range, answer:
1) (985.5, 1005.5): 3.81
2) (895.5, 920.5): 3.84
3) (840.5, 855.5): 2.7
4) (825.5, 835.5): 2.83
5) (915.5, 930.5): 3.8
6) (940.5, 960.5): 3.43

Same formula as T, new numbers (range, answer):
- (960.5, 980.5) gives 3.87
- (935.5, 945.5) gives 4.13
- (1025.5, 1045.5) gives 3.37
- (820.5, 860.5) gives 2.43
